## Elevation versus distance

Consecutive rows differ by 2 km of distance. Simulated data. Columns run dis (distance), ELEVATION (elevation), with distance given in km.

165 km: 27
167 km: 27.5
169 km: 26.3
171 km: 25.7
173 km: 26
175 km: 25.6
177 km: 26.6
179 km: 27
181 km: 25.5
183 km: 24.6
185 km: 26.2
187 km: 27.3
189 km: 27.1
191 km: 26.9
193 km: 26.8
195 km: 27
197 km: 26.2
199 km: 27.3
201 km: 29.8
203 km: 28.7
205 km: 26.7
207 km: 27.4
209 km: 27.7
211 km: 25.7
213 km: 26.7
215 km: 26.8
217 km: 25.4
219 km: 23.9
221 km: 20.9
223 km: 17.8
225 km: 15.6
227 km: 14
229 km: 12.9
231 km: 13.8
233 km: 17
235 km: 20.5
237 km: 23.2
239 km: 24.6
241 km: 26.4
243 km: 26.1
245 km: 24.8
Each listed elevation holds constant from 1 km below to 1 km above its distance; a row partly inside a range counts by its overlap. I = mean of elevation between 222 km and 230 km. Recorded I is 15.1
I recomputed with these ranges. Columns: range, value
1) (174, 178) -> 26.1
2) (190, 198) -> 26.7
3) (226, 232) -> 13.6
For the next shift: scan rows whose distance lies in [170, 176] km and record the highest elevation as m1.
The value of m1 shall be 26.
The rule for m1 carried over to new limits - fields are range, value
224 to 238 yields 23.2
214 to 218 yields 26.8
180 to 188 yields 27.3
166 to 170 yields 27.5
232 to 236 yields 20.5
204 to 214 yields 27.7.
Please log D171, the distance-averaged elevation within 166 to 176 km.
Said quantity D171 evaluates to 26.2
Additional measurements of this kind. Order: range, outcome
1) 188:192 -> 27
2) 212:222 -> 24.7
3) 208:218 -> 26.5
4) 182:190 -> 26.3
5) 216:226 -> 20.7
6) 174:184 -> 25.9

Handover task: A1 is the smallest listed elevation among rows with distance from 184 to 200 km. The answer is 26.2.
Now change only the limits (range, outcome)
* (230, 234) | 13.8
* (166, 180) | 25.6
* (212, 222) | 20.9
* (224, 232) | 12.9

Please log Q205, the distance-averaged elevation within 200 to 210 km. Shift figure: 28.1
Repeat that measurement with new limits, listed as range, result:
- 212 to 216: 26.8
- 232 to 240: 21.3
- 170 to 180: 26.2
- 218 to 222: 22.4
